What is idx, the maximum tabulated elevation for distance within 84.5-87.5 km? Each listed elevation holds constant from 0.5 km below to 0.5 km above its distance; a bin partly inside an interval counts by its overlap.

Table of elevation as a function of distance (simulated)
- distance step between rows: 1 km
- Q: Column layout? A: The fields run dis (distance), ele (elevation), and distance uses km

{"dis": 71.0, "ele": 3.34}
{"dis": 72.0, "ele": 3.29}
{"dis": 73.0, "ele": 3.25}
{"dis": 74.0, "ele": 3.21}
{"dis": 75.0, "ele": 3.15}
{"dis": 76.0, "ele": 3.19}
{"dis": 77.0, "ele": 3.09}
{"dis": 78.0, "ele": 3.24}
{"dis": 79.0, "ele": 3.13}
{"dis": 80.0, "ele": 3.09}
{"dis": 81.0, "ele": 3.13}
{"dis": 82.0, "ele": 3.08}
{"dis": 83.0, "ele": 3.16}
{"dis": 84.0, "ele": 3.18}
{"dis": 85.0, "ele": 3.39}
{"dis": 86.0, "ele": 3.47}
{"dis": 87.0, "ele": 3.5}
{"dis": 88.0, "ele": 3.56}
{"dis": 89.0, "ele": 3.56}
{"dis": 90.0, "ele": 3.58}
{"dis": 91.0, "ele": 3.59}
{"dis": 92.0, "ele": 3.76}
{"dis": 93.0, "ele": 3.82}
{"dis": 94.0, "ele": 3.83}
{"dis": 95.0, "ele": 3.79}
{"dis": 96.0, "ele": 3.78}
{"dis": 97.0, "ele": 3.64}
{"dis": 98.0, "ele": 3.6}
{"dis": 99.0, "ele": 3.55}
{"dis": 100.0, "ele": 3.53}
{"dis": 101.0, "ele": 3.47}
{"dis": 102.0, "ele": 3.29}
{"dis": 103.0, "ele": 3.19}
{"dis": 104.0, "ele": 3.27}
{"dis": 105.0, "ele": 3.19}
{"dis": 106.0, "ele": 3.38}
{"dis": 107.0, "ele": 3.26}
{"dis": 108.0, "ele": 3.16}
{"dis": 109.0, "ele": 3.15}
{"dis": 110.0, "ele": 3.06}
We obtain 3.5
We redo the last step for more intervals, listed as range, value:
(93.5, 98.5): 3.83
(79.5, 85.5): 3.39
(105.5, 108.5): 3.38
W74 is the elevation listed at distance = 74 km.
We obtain 3.21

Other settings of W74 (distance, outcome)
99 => 3.55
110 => 3.06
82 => 3.08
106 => 3.38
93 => 3.82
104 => 3.27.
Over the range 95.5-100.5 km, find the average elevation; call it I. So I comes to 3.62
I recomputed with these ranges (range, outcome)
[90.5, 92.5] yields 3.67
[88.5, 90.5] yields 3.57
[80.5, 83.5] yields 3.12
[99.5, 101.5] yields 3.5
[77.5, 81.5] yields 3.15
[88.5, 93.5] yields 3.66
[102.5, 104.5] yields 3.23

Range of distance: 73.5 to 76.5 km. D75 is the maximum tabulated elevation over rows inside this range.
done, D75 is 3.21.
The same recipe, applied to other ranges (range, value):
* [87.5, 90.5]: 3.58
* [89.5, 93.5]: 3.82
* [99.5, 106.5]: 3.53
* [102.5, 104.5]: 3.27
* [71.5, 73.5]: 3.29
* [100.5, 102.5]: 3.47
